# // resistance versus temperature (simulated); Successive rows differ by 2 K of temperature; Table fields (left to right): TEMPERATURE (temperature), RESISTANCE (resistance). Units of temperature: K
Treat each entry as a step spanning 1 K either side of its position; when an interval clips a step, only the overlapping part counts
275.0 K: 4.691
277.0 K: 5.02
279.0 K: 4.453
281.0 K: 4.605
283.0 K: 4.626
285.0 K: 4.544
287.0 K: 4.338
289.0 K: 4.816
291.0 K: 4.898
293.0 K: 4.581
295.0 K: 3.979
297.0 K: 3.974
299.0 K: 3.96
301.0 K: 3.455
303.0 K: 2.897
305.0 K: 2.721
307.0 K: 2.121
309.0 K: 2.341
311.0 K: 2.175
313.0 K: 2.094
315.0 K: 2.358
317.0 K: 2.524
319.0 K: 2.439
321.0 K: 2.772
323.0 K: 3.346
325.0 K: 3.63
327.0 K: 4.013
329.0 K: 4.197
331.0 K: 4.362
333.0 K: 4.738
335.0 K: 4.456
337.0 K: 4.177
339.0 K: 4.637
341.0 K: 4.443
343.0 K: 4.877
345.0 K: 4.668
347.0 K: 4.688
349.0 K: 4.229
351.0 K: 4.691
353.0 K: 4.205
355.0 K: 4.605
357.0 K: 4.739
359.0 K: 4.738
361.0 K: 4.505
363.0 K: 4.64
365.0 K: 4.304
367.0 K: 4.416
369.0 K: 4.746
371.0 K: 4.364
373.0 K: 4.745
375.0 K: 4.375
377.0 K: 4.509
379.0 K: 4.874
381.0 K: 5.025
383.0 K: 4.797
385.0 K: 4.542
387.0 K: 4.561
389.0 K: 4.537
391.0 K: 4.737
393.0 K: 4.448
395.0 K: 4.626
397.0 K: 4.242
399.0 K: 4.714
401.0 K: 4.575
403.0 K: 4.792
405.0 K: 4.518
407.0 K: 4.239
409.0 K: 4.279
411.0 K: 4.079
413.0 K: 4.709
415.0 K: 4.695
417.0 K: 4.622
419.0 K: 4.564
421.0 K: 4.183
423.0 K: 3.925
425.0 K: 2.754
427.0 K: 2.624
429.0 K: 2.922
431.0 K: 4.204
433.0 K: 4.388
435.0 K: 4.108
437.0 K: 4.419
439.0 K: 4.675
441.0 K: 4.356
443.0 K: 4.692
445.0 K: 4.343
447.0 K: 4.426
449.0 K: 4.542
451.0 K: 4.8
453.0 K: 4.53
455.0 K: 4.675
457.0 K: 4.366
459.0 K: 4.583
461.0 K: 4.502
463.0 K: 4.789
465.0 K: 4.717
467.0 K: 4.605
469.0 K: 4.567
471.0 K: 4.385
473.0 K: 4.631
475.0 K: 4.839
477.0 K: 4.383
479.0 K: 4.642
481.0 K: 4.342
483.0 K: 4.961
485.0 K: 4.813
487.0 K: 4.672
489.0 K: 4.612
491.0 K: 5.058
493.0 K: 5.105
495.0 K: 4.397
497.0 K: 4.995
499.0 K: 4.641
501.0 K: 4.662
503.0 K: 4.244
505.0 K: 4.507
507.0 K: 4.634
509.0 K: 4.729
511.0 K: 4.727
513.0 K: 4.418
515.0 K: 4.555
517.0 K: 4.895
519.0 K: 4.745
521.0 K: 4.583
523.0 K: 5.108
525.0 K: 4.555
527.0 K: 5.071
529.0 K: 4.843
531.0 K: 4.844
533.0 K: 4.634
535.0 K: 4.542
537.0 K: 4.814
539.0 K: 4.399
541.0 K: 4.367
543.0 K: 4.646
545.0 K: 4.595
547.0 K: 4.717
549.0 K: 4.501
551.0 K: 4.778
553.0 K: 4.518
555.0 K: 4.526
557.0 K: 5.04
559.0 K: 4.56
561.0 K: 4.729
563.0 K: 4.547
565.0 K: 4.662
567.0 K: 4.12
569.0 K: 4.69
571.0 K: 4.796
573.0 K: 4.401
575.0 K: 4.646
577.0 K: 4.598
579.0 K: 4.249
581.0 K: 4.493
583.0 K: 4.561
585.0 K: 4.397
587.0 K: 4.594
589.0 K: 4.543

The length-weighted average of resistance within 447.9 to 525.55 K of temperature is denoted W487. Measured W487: 4.65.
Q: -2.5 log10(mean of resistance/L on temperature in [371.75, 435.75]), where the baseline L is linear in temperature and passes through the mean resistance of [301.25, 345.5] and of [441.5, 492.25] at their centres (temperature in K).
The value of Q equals -0.07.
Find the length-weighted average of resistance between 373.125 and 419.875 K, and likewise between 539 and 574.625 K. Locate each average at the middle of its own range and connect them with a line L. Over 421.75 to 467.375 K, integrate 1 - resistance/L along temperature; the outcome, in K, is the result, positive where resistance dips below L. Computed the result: 3.2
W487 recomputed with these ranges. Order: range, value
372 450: 4.37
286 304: 4.1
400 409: 4.5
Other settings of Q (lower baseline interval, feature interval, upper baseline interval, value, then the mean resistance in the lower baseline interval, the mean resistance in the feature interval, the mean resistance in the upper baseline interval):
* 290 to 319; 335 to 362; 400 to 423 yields -0.234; 3.12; 4.55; 4.45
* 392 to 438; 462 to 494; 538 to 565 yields -0.073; 4.2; 4.7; 4.61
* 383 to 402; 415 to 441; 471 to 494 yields 0.160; 4.57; 3.99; 4.72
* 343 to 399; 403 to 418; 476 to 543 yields 0.034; 4.58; 4.47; 4.68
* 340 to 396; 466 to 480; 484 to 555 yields 0.018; 4.59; 4.58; 4.68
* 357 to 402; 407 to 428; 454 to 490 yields 0.138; 4.6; 4.05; 4.62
